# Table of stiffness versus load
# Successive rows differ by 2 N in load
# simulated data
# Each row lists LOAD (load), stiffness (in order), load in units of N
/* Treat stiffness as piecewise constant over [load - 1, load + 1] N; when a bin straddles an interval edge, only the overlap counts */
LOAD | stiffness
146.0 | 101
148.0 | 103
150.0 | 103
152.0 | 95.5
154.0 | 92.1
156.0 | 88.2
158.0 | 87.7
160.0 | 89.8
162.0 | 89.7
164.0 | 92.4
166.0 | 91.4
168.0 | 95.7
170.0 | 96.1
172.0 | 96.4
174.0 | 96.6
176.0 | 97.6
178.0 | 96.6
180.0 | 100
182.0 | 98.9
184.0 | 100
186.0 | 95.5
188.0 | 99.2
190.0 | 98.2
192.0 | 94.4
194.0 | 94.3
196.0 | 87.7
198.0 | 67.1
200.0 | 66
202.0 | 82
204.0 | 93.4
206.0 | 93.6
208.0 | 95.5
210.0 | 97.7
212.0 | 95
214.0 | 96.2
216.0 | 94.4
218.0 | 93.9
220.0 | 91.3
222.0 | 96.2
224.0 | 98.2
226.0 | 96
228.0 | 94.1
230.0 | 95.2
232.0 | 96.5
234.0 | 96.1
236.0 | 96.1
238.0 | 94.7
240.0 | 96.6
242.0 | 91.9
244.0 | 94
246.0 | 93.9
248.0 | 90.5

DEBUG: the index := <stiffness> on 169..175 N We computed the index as 96.4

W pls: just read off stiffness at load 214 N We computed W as 96.2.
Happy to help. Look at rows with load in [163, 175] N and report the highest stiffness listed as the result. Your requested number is 96.6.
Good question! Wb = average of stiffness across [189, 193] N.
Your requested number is 96.3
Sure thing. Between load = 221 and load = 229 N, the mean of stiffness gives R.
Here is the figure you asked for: 96.1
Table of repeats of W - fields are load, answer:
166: 91.4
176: 97.6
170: 96.1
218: 93.9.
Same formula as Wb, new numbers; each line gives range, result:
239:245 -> 94.2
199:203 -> 74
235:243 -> 94.8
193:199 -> 83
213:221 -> 94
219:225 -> 95.2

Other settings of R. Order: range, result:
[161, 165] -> 91.1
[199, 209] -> 86.1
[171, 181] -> 97.4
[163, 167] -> 91.9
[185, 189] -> 97.3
